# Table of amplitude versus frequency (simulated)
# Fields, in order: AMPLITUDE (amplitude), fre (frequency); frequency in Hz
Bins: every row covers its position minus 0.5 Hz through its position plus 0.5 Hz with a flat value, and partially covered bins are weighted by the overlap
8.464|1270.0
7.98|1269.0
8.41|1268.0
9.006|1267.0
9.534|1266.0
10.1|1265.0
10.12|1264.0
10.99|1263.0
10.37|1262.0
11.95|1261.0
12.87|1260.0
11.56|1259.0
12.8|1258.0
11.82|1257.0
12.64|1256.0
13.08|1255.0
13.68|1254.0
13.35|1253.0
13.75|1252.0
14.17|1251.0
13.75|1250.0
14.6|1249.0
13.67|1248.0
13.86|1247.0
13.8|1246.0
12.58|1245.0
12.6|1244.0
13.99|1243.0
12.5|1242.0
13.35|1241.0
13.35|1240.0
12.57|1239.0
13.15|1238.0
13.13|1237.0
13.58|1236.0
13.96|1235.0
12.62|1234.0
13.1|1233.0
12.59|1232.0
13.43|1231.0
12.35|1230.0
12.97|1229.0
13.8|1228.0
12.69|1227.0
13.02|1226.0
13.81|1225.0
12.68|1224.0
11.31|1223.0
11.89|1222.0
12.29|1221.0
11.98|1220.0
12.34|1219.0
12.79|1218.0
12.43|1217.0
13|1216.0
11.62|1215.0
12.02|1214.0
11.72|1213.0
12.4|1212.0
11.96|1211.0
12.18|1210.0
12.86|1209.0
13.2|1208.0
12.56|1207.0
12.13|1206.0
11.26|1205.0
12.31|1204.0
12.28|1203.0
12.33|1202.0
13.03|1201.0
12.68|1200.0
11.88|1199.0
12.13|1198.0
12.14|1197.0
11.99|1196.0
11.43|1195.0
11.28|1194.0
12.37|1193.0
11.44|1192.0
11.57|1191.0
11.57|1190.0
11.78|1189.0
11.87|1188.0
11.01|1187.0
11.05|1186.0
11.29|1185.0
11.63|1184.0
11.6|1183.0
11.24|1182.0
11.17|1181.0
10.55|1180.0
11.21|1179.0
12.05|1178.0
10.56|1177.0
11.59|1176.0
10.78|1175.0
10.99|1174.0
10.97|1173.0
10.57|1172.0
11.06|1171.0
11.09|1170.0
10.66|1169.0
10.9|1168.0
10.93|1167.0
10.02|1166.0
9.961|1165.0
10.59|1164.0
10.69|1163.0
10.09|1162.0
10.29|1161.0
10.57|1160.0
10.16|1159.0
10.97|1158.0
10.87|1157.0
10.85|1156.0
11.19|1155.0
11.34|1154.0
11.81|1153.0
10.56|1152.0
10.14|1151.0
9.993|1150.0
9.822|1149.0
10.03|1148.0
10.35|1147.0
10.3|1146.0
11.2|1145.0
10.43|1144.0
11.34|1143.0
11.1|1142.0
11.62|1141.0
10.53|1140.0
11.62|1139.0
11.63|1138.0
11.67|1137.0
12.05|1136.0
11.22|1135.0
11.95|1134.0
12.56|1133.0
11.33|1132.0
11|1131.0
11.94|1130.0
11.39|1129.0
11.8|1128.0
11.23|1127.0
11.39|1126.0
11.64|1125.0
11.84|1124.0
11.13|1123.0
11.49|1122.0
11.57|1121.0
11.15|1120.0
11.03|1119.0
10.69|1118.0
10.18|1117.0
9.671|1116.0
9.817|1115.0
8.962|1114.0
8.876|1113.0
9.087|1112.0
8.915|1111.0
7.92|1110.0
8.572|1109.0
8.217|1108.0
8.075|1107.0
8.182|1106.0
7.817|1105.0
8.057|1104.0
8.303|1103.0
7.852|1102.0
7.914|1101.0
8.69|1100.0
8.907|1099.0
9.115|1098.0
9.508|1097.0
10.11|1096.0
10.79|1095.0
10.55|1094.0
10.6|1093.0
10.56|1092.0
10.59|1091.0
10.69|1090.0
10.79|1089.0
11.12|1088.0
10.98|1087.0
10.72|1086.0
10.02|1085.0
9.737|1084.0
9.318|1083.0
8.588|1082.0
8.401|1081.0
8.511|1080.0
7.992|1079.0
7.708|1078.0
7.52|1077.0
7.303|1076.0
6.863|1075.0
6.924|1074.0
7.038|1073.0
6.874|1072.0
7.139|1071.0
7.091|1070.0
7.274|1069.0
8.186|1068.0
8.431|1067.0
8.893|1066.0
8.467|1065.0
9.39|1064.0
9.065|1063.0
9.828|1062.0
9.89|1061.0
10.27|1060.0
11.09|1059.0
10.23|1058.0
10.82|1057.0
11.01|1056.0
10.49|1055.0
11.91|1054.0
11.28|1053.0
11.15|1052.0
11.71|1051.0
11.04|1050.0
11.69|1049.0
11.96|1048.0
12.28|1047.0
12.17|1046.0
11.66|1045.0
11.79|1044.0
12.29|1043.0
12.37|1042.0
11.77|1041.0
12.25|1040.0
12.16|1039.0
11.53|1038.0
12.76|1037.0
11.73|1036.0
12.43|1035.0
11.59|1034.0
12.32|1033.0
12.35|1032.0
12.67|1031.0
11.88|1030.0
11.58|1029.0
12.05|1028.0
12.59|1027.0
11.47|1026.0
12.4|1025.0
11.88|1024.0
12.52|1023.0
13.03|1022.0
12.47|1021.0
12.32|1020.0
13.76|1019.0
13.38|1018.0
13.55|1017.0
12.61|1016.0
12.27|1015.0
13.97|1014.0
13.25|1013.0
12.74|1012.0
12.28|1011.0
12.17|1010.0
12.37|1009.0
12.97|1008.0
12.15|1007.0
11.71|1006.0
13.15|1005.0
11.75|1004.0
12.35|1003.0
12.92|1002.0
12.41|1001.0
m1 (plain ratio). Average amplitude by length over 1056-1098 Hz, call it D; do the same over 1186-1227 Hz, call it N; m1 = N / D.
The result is 1.3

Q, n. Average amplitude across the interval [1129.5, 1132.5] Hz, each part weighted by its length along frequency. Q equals 11.4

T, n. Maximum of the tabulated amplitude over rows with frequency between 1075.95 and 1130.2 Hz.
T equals 11.94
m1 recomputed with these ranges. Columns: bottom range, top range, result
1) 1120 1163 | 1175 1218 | 1.07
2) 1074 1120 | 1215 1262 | 1.41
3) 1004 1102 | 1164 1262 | 1.14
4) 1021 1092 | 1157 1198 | 1.06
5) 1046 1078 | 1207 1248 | 1.35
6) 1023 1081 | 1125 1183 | 1.05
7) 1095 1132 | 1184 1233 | 1.25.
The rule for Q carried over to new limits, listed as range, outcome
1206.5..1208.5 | 12.9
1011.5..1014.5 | 13.3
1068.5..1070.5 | 7.18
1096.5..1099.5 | 9.18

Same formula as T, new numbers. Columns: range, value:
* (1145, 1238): 13.96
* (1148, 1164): 11.81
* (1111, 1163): 12.56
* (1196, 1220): 13.2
